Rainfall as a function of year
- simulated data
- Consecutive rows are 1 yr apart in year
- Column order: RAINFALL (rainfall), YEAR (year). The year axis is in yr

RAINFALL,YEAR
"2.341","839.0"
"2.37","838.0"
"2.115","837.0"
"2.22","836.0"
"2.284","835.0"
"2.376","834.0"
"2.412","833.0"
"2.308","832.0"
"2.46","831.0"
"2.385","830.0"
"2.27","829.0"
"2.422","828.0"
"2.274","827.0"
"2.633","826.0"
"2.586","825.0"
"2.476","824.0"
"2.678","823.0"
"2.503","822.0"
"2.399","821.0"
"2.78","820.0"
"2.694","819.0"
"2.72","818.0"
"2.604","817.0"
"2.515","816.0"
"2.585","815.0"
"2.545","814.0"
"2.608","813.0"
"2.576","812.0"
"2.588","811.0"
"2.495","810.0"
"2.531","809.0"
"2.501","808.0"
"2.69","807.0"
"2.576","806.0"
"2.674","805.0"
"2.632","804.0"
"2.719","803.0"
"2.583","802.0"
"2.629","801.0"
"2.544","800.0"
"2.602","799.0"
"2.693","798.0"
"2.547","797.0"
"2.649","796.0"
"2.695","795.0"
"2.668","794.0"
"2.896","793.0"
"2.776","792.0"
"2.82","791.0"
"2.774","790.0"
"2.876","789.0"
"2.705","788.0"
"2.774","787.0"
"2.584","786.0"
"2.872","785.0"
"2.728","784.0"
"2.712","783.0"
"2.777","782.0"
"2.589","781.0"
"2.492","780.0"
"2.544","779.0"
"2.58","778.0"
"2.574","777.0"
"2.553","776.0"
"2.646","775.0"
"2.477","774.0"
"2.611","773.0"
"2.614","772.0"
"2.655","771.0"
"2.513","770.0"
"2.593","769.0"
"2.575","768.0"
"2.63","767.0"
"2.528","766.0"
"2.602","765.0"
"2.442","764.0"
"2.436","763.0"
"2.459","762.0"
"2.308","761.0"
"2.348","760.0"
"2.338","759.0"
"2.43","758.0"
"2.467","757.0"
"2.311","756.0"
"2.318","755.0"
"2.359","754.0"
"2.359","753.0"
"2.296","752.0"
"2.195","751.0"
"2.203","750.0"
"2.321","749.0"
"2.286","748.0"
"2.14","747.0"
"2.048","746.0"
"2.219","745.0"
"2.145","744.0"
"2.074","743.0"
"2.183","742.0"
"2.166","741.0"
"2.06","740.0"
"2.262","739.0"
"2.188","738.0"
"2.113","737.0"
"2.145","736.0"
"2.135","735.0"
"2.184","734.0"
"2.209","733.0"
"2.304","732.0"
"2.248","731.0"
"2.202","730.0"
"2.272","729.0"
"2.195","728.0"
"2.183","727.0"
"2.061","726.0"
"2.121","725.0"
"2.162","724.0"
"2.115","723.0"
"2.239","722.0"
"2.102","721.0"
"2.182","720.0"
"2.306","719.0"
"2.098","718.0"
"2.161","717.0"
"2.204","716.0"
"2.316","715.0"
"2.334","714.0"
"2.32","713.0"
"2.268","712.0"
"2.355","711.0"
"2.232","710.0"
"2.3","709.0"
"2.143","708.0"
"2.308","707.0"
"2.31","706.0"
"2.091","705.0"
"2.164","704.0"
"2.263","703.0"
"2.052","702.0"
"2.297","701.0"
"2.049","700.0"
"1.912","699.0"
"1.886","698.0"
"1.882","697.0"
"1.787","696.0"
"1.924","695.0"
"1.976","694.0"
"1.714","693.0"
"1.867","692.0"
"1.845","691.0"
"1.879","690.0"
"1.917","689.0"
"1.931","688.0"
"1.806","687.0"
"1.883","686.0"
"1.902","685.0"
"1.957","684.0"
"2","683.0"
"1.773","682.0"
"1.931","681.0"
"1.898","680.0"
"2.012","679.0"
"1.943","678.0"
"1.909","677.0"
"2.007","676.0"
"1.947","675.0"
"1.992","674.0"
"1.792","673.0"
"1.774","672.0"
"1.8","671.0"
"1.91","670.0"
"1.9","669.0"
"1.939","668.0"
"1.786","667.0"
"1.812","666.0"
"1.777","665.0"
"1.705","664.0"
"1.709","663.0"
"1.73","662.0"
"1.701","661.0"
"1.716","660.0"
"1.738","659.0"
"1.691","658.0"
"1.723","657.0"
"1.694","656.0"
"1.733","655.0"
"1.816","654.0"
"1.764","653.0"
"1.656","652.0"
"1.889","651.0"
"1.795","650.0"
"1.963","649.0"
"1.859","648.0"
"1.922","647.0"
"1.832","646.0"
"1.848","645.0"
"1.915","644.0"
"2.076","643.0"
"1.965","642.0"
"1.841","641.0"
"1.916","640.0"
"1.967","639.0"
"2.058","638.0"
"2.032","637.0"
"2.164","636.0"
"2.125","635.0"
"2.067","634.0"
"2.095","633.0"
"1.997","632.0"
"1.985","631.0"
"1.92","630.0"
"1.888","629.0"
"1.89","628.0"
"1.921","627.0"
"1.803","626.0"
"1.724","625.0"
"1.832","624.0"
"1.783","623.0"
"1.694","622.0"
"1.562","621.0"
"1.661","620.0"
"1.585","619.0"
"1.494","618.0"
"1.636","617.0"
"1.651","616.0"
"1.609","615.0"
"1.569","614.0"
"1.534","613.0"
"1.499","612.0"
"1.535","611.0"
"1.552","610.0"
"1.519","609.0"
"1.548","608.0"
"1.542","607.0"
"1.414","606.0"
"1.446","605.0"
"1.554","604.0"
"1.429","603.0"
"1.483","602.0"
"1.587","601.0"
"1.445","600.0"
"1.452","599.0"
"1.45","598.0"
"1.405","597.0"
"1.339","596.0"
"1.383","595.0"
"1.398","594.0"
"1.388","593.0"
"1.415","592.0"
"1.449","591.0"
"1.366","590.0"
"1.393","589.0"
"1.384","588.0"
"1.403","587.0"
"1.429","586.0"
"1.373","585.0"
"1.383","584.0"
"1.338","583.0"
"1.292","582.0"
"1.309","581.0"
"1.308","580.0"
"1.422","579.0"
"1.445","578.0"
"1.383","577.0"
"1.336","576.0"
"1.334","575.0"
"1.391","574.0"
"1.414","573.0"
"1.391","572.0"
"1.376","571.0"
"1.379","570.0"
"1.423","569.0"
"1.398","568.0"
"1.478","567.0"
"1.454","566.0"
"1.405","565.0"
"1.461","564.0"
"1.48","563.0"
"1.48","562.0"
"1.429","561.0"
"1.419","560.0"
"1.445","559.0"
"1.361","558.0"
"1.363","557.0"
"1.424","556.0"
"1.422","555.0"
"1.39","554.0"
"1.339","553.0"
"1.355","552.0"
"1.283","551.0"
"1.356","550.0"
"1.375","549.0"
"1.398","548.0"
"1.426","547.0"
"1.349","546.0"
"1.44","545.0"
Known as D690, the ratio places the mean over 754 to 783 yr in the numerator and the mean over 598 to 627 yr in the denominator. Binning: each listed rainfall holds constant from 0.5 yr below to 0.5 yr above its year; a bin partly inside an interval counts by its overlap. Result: 1.59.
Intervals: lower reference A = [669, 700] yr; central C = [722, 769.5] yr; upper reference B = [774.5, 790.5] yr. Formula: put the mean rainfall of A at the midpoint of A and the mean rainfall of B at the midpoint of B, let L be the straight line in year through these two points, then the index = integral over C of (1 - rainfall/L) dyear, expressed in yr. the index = 2.1 yr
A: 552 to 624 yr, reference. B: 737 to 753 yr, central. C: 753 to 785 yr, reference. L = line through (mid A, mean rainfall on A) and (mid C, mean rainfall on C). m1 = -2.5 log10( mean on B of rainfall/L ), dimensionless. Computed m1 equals 0.093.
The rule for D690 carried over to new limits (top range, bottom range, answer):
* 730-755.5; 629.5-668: 1.18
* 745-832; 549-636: 1.67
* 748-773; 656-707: 1.28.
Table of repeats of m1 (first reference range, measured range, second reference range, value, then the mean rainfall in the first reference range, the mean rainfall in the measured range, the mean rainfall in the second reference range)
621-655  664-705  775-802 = 0.119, 1.9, 1.92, 2.68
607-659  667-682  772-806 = 0.069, 1.8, 1.9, 2.66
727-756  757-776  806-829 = -0.084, 2.21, 2.51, 2.56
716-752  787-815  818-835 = -0.110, 2.18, 2.65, 2.48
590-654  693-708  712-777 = 0.018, 1.71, 2.06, 2.3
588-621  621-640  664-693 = -0.184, 1.49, 1.93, 1.88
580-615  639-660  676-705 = -0.068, 1.44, 1.83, 1.95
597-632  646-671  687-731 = 0.037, 1.63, 1.79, 2.11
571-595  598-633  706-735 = -0.041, 1.38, 1.64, 2.22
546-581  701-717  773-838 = -0.067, 1.4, 2.24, 2.58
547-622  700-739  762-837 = -0.026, 1.44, 2.21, 2.58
